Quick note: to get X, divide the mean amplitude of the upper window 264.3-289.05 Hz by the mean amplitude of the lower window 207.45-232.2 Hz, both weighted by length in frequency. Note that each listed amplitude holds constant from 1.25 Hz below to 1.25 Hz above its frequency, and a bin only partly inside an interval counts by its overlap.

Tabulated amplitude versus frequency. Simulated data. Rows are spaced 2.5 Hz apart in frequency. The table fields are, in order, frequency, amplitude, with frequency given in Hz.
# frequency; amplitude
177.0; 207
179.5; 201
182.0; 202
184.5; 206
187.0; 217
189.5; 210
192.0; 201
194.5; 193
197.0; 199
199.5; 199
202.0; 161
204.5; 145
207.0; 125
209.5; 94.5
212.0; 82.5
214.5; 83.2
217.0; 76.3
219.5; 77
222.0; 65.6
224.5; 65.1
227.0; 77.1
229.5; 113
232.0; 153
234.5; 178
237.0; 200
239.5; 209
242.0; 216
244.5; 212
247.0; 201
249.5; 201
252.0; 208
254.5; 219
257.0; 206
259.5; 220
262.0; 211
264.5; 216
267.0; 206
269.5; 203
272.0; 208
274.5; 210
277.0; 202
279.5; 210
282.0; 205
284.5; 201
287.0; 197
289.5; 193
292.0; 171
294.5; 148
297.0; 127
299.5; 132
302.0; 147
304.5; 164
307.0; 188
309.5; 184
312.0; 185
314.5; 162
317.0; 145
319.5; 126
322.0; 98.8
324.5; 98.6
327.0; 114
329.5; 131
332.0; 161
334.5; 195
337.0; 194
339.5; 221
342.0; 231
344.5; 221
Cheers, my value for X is 2.35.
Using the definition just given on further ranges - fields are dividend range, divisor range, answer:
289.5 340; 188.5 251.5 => 1.03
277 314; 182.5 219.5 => 1.14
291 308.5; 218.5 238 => 1.33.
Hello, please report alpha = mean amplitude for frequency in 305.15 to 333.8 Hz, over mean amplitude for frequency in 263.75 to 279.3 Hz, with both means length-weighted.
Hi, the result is 0.71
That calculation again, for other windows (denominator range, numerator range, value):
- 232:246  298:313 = 0.83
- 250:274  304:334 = 0.70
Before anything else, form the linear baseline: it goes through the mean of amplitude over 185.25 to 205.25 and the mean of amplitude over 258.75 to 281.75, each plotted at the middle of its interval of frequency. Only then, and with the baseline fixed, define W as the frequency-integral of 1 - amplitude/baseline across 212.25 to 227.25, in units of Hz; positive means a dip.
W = 9.4 Hz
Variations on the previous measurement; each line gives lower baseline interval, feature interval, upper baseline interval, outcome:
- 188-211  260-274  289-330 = -4.8 Hz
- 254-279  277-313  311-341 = 1.3 Hz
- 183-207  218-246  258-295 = 7.6 Hz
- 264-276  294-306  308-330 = 1.5 Hz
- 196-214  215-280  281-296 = -3.6 Hz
